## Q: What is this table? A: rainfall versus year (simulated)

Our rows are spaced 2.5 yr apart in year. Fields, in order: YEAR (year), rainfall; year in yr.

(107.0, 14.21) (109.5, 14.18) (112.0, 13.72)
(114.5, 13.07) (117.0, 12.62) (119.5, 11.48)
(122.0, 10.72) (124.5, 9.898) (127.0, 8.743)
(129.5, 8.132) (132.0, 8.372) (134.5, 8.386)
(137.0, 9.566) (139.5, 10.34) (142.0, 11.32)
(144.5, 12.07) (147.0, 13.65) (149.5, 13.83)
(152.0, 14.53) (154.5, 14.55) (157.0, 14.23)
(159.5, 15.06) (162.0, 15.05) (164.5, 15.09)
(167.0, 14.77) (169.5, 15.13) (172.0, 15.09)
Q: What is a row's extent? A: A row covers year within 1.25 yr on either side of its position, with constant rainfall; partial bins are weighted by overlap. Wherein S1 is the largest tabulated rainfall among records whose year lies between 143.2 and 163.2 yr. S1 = 15.06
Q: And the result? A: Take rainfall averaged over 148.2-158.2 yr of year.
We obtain 14.3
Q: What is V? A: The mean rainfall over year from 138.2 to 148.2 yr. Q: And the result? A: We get 11.8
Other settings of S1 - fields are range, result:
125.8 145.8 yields 12.07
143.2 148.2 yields 13.65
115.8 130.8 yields 12.62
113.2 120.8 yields 13.07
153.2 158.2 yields 14.55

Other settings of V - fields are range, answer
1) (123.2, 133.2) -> 8.8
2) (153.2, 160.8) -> 14.6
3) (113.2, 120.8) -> 12.4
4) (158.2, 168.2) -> 15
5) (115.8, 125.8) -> 11.2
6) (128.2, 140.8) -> 8.97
